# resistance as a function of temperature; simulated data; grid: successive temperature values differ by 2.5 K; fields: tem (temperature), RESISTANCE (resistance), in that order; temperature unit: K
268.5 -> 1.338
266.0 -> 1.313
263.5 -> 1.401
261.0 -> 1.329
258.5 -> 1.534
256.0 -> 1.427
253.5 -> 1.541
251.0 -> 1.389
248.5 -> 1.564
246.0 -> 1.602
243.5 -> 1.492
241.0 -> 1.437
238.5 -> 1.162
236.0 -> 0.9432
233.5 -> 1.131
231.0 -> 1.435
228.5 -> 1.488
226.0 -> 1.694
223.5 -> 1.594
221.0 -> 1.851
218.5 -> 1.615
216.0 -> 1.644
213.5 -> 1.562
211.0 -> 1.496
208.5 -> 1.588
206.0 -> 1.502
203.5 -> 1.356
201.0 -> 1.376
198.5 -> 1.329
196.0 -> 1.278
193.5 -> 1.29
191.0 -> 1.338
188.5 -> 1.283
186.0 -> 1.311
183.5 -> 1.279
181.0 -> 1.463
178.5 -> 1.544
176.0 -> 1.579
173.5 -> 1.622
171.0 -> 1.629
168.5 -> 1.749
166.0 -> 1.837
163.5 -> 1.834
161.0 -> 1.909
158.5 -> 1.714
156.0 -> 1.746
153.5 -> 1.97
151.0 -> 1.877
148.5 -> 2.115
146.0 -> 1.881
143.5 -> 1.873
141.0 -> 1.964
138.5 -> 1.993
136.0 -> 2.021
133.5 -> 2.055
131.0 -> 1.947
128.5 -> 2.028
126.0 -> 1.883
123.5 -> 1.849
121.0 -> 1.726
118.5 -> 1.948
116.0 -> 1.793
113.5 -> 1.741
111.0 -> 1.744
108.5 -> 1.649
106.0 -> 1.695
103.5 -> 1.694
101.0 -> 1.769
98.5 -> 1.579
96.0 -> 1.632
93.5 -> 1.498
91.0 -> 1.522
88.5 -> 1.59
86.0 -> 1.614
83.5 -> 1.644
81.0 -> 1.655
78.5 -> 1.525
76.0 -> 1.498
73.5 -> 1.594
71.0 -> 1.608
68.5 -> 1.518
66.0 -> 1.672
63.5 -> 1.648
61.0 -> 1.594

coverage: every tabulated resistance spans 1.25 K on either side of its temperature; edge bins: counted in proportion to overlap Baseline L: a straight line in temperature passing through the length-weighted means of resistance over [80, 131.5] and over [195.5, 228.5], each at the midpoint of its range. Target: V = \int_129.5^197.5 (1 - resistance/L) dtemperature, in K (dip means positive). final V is -3.5 K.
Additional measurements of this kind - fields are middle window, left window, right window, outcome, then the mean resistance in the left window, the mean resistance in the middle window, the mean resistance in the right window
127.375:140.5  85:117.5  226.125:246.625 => -3.5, 1.66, 2.01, 1.35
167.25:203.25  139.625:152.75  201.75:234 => 6.2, 1.94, 1.43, 1.54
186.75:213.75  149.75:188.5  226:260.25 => 2.7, 1.66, 1.39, 1.41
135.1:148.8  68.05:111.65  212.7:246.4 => -3.5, 1.61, 1.96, 1.47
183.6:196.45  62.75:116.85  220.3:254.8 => 1.8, 1.63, 1.3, 1.45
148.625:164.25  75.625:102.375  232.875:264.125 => -3.7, 1.6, 1.86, 1.39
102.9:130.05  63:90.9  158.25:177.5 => -2.4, 1.59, 1.8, 1.73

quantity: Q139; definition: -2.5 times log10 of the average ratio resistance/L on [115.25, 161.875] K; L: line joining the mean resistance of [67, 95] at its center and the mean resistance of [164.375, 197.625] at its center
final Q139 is -0.25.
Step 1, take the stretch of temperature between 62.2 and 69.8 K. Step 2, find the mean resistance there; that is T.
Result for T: 1.61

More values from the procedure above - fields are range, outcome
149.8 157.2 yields 1.87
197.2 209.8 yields 1.43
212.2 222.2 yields 1.67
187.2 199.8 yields 1.3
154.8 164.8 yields 1.8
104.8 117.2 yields 1.72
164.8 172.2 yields 1.74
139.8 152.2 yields 1.94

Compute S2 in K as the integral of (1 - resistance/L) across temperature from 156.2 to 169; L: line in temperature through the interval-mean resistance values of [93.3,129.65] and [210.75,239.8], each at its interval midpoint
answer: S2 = -1.4 K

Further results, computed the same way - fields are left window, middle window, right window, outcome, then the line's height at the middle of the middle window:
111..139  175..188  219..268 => 2.0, 1.68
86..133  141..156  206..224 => -2.1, 1.69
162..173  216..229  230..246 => -2.5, 1.39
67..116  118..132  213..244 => -2.7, 1.58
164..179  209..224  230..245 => -2.5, 1.4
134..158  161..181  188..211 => -0.1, 1.68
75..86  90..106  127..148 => 0.8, 1.71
